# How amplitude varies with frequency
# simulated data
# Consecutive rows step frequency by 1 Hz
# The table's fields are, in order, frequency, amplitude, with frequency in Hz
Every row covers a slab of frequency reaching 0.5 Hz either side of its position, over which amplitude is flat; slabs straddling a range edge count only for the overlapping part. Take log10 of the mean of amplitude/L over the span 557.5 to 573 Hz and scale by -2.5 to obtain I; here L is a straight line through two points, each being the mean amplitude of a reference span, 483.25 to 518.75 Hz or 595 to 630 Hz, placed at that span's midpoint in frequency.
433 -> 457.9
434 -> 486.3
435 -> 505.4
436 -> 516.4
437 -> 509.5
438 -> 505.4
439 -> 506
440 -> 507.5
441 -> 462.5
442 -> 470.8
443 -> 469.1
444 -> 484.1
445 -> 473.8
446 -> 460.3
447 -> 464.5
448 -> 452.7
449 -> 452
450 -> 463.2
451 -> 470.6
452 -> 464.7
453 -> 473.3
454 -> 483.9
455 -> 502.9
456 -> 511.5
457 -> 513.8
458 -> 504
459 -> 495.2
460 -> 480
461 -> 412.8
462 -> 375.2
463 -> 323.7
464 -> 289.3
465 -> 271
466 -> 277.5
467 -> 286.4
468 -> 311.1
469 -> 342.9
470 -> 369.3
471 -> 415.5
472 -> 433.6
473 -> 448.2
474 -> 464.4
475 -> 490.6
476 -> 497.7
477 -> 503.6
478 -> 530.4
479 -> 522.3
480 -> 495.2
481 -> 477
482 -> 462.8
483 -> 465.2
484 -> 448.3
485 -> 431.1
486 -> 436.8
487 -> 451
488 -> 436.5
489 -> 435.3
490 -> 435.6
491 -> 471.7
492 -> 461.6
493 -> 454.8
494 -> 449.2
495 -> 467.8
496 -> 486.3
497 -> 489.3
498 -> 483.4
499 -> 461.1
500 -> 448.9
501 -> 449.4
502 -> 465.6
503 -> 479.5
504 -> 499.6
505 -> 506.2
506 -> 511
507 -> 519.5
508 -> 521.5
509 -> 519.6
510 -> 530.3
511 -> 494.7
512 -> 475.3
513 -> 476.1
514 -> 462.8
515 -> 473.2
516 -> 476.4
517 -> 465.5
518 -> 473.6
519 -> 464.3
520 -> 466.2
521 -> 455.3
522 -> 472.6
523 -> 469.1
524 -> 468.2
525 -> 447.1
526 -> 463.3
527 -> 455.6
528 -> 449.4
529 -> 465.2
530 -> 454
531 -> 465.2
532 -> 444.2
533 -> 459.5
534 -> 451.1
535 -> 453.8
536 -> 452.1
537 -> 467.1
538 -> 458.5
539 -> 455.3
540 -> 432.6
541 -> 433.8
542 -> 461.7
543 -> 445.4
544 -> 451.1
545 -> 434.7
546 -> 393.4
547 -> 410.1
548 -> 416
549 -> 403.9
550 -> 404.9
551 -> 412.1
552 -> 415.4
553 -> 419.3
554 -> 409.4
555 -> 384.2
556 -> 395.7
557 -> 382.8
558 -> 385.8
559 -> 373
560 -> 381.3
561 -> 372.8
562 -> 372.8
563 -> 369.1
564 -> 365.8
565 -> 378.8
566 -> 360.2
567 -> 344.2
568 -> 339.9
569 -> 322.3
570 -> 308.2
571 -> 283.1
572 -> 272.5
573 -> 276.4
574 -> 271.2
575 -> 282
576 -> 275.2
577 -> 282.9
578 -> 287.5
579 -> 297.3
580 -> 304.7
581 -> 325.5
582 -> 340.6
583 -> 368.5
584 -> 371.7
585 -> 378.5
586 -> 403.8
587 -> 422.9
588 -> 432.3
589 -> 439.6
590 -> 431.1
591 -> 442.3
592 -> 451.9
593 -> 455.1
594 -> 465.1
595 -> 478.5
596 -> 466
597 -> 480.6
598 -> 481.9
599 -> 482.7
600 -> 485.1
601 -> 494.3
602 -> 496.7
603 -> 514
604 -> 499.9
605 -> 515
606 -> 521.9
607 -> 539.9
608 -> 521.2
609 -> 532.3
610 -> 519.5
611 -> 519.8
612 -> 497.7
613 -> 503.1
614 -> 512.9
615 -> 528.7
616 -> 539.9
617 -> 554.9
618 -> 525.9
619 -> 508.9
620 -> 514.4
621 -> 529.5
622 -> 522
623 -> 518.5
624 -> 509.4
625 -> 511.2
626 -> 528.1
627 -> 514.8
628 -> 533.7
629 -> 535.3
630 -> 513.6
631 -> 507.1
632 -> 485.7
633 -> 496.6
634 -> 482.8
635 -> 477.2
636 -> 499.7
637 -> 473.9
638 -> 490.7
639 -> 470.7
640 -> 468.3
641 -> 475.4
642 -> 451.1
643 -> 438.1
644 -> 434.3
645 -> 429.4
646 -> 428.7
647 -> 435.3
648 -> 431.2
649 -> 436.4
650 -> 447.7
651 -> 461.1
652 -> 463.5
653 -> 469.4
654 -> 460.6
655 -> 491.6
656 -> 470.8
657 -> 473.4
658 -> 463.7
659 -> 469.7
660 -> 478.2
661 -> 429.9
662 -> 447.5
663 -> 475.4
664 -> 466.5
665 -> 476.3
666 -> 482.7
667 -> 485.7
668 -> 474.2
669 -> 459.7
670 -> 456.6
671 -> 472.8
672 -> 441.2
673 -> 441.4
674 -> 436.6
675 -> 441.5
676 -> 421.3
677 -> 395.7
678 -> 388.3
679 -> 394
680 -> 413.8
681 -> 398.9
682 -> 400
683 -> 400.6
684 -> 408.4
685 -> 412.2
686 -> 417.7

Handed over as 0.39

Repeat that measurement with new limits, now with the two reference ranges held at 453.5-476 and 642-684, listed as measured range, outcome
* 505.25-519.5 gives -0.17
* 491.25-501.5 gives -0.12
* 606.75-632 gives -0.19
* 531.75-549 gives -0.04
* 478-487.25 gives -0.14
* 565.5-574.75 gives 0.36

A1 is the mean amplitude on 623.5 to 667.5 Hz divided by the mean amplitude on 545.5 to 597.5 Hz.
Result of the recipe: 1.3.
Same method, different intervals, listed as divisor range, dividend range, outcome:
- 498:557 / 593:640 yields 1.11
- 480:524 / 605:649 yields 1.06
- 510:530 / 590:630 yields 1.08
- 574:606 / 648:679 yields 1.10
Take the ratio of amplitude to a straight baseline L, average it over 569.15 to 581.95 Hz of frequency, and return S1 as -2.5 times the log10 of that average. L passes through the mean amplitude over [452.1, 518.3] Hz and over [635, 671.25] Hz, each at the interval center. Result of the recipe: 0.49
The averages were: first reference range 454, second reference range 462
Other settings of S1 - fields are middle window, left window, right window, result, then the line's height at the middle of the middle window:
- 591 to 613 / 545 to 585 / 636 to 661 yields -0.23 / 401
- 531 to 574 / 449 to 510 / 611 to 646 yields 0.20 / 475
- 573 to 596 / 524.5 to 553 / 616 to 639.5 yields 0.27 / 476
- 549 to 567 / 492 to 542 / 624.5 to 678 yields 0.21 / 469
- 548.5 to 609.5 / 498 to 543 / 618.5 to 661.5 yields 0.19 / 475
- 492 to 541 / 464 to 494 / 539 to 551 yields -0.10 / 428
